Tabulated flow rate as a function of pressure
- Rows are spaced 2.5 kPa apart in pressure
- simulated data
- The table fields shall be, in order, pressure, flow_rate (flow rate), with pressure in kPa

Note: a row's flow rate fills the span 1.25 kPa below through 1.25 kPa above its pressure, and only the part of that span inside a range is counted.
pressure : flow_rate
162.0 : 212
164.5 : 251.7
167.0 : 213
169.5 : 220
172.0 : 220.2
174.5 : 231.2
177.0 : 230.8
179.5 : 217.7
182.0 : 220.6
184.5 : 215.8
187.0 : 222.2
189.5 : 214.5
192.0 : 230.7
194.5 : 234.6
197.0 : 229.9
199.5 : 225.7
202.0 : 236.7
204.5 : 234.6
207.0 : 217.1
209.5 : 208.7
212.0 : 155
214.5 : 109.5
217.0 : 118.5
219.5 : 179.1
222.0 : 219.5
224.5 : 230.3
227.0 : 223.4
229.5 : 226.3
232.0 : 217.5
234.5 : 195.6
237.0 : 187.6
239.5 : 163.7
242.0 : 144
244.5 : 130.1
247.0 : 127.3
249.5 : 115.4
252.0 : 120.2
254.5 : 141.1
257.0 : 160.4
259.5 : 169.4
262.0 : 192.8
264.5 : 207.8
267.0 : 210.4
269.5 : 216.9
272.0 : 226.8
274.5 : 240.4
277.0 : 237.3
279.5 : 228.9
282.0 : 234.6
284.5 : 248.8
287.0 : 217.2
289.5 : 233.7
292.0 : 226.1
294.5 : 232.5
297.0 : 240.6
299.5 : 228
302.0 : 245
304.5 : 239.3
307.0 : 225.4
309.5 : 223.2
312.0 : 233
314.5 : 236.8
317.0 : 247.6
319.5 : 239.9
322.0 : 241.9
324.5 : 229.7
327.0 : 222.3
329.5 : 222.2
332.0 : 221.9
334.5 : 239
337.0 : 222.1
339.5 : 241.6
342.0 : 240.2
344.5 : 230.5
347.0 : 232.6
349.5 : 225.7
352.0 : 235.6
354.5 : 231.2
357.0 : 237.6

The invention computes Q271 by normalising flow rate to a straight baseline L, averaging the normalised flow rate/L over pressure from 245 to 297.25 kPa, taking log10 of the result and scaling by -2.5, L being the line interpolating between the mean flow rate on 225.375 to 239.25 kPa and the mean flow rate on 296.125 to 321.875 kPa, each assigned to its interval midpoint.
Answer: 0.12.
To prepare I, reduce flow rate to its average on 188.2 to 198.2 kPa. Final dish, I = 227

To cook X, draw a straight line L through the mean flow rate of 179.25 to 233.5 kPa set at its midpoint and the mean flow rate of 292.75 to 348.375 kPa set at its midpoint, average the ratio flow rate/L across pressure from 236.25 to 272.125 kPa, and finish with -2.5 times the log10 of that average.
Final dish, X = 0.305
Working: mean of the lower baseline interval 208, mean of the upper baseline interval 233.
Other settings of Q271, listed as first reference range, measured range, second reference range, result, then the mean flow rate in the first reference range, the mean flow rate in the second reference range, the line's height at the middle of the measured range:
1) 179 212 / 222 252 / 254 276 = 0.17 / 221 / 199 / 208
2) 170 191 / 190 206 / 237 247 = -0.15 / 222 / 149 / 201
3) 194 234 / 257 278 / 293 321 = 0.06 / 203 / 236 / 222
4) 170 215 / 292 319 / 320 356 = -0.03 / 216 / 231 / 228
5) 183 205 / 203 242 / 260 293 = 0.18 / 227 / 223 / 226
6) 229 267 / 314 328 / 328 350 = -0.09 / 167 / 231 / 218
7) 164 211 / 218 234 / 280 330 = 0.07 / 224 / 233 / 227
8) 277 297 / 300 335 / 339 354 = 0.00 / 233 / 234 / 233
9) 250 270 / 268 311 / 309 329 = -0.14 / 174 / 234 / 204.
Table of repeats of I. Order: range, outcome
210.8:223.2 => 156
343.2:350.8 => 230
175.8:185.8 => 221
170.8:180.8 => 225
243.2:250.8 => 124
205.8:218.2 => 162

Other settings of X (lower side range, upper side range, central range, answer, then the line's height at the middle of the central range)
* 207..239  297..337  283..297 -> -0.06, 221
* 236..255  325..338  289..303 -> -0.22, 191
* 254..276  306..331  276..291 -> -0.11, 210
